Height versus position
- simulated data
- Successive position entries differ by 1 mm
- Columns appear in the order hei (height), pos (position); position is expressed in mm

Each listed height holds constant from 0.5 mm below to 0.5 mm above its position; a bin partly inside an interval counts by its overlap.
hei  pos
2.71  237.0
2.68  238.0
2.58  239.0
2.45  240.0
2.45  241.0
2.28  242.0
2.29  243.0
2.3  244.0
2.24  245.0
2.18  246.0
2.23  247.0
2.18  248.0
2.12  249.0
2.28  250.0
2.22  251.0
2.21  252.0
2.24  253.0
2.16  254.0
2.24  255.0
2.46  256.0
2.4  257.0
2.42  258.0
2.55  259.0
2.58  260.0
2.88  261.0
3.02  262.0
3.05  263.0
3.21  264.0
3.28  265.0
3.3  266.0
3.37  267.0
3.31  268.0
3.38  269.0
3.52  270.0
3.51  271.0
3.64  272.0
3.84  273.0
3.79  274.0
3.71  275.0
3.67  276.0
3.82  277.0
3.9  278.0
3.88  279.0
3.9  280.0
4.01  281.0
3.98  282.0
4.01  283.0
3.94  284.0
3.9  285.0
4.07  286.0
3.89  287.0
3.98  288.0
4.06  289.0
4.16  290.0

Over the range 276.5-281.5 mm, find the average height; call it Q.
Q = 3.9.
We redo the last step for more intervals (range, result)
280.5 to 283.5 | 4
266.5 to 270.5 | 3.4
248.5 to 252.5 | 2.21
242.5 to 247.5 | 2.25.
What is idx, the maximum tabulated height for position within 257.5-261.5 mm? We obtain 2.88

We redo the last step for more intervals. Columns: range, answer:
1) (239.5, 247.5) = 2.45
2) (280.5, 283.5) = 4.01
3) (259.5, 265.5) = 3.28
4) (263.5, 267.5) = 3.37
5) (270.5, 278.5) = 3.9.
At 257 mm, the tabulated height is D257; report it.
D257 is 2.4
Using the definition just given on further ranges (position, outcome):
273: 3.84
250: 2.28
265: 3.28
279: 3.88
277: 3.82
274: 3.79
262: 3.02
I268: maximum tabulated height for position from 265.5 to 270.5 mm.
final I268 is 3.52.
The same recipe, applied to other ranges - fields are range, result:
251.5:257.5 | 2.46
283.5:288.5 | 4.07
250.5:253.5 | 2.24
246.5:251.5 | 2.28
